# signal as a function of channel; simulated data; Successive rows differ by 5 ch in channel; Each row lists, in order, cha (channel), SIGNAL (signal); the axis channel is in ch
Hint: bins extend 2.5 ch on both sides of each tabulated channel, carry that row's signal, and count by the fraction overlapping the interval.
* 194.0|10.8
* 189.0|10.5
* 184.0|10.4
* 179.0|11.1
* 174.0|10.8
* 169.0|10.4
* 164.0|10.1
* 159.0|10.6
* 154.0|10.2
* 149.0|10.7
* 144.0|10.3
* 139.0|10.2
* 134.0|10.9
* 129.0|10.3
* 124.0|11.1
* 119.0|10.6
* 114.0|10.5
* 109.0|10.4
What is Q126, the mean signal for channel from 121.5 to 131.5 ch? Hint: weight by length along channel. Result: 10.7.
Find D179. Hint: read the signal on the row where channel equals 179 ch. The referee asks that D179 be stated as 11.1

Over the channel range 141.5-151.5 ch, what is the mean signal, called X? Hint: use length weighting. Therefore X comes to 10.5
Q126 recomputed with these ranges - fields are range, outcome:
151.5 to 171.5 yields 10.3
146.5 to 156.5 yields 10.4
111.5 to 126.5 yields 10.7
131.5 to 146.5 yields 10.5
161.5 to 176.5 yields 10.4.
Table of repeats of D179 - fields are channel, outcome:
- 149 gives 10.7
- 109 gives 10.4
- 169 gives 10.4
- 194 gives 10.8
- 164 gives 10.1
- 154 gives 10.2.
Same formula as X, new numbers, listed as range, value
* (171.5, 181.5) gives 10.9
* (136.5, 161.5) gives 10.4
